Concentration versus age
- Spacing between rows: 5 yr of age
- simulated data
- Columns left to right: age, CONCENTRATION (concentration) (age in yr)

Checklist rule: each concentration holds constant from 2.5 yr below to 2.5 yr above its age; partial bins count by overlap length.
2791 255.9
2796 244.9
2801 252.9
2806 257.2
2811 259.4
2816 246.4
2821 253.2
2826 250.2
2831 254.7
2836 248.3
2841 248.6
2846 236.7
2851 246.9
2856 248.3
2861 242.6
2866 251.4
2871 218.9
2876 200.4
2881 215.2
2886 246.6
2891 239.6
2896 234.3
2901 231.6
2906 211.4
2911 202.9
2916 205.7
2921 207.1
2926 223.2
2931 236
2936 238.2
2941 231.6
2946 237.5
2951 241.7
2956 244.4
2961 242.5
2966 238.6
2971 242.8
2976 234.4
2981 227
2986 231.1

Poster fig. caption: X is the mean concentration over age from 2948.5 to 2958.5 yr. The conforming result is 243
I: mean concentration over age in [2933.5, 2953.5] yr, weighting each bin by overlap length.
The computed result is 237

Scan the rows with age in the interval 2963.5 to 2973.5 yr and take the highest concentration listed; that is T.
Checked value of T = 242.8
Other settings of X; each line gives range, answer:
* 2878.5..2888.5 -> 231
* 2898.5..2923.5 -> 212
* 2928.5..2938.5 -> 237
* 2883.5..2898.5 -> 240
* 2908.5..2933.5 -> 215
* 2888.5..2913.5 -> 224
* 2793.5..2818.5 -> 252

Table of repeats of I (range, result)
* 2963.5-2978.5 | 239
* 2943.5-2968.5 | 241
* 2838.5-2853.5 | 244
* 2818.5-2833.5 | 253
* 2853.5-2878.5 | 232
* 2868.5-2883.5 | 212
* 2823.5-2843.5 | 250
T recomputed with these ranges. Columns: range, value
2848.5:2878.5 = 251.4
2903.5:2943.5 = 238.2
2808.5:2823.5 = 259.4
